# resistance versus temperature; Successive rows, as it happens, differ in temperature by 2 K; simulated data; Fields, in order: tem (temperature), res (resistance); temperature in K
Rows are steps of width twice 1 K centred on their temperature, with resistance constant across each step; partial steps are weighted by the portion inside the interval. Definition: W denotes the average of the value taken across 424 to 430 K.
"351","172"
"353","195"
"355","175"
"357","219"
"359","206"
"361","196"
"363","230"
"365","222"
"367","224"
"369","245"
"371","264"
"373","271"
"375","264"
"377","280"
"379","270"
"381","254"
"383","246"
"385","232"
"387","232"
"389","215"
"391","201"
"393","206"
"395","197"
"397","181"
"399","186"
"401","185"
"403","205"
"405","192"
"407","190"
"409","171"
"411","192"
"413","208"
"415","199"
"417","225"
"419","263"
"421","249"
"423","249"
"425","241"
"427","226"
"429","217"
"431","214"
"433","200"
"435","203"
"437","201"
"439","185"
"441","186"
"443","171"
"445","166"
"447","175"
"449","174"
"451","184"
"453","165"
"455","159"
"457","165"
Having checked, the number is 228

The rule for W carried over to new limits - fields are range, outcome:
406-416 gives 192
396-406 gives 190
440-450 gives 174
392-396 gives 202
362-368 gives 225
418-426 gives 250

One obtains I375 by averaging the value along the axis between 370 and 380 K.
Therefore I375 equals 270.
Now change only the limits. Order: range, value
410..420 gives 217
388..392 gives 208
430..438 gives 204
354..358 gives 197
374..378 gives 272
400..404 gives 195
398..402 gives 186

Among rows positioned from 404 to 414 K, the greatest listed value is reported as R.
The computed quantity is 208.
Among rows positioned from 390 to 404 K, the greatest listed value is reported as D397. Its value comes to 206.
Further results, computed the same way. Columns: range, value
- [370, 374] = 271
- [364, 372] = 264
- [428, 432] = 217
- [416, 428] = 263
